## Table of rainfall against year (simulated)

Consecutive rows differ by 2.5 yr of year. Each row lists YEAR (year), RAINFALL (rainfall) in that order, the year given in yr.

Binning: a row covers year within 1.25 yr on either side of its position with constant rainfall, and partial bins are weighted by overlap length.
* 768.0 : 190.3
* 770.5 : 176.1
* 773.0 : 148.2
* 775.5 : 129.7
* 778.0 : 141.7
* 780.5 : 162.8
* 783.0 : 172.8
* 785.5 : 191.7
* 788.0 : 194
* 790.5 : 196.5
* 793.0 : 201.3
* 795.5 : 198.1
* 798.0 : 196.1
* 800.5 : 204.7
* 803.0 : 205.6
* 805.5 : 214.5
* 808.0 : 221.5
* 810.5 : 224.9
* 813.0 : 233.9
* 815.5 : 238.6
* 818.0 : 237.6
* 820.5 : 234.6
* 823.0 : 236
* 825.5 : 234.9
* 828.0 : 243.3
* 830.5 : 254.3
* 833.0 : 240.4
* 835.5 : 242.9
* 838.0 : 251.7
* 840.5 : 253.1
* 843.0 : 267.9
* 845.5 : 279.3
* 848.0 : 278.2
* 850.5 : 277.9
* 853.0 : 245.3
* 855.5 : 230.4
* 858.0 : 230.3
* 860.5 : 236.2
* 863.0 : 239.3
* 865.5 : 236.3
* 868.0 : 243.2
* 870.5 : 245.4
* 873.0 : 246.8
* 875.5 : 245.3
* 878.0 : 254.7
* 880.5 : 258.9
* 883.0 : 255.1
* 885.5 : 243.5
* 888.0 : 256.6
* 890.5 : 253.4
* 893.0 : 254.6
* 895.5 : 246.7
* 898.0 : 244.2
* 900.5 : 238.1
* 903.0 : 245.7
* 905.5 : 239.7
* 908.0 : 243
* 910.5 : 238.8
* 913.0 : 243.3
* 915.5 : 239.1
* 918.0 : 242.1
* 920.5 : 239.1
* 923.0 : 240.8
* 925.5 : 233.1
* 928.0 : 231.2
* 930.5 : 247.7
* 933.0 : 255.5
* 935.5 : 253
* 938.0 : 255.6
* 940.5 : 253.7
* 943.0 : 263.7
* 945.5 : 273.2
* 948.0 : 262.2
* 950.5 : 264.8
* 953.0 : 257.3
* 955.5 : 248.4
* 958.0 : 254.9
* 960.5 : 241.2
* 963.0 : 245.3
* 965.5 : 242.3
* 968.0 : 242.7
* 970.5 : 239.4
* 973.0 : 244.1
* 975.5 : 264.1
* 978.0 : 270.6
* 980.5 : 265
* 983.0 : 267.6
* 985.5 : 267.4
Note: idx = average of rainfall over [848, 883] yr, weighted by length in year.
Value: 247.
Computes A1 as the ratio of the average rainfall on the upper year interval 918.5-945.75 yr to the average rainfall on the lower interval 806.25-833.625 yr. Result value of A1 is 1.1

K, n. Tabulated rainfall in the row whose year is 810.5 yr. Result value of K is 224.9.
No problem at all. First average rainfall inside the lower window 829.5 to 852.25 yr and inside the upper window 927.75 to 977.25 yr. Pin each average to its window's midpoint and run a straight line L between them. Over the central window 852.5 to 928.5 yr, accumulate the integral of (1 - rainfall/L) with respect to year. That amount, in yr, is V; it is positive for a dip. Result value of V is 4.0 yr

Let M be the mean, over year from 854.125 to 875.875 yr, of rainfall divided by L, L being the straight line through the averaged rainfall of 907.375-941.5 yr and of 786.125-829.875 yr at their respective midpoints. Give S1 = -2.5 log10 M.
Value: -0.04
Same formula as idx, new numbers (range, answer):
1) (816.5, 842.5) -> 244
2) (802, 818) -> 225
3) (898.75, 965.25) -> 248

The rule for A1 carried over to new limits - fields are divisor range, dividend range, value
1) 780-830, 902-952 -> 1.16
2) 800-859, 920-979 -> 1.04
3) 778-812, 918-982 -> 1.28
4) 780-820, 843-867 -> 1.21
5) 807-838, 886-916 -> 1.03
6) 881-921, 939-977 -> 1.03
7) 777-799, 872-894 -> 1.37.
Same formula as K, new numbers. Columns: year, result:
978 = 270.6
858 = 230.3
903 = 245.7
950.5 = 264.8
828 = 243.3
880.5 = 258.9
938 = 255.6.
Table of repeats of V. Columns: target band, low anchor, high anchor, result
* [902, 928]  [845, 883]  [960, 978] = 0.89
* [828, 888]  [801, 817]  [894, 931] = -4.97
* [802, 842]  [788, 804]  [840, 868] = -2.28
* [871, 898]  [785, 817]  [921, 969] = -2.02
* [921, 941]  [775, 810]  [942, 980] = -0.23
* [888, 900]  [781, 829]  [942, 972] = -0.66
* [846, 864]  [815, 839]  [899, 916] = -0.62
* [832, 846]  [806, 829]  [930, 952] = -1.01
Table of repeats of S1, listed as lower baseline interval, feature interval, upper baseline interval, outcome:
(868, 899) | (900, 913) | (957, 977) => 0.03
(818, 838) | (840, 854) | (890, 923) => -0.11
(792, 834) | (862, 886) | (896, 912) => -0.05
